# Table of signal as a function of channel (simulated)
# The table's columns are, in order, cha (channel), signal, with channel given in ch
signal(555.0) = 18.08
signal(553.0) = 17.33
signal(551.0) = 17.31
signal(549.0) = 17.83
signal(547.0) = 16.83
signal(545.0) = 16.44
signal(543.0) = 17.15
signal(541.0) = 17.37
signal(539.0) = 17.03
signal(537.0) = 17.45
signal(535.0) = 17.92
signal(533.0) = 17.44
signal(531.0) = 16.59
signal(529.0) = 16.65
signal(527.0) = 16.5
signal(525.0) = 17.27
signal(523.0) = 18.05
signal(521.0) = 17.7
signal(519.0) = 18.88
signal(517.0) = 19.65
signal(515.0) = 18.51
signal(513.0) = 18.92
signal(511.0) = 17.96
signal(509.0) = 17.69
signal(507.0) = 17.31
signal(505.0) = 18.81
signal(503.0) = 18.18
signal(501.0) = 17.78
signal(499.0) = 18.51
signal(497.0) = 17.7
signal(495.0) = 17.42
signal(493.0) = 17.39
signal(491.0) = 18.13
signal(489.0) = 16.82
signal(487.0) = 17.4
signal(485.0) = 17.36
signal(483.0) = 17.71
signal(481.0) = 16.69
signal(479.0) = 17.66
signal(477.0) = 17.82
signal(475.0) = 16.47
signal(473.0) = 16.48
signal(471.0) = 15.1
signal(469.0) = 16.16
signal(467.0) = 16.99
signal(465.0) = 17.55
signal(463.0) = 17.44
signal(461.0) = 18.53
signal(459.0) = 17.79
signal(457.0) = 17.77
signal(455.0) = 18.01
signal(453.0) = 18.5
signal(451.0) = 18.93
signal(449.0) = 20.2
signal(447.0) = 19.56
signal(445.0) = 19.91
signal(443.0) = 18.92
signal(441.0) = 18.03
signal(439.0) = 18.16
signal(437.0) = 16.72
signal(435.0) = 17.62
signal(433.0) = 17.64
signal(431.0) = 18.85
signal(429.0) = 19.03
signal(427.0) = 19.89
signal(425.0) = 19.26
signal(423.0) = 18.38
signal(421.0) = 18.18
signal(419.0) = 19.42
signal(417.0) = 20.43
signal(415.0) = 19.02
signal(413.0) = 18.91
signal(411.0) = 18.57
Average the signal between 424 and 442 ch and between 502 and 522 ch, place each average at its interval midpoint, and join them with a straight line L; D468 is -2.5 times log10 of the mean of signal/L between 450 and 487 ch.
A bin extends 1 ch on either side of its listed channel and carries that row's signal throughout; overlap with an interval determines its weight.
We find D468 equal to 0.059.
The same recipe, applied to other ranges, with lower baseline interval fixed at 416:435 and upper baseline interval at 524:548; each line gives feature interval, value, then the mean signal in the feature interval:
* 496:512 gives -0.02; 18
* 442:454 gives -0.04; 19.3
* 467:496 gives 0.06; 17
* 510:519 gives -0.08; 18.8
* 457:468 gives 0.04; 17.7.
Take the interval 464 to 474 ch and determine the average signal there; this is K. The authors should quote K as 16.5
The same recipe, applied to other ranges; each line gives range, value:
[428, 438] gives 18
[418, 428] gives 19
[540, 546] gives 17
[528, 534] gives 16.9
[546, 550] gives 17.3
